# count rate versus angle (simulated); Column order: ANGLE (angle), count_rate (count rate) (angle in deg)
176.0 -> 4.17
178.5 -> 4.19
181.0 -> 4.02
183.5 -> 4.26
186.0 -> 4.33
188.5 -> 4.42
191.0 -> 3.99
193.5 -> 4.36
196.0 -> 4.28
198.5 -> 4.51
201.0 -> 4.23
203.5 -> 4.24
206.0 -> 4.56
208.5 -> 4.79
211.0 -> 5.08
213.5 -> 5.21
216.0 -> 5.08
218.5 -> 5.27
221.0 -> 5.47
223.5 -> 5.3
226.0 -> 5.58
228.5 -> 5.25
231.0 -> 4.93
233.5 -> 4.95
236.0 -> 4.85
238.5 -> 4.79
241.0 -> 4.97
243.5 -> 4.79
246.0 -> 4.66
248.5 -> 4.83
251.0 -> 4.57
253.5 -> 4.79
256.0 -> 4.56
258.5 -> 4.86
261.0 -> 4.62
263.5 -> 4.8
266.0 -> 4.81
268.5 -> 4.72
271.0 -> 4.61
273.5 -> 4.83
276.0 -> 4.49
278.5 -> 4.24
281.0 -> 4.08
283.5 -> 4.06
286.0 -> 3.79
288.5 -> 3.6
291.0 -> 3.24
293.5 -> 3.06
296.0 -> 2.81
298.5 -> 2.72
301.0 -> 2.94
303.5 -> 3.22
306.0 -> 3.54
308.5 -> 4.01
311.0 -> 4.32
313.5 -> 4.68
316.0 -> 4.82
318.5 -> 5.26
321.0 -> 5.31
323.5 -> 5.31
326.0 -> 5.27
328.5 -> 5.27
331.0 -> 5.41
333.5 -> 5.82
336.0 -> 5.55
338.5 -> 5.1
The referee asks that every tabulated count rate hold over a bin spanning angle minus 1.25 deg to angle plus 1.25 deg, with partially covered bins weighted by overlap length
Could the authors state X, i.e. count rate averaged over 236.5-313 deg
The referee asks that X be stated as 4.19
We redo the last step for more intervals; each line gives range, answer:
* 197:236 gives 4.96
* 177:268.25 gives 4.73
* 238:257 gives 4.75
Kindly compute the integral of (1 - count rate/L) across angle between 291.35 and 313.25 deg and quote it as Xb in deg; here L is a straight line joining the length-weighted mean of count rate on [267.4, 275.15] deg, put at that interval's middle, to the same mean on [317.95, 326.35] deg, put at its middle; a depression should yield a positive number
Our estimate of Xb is 7.3 deg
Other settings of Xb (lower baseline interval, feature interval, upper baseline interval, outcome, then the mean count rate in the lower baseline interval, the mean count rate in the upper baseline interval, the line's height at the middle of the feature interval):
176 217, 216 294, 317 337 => 3.34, 4.46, 5.39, 4.88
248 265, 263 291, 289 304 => -3.30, 4.71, 3.02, 3.84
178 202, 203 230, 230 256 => -3.36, 4.26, 4.8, 4.53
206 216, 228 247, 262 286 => -0.48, 4.97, 4.48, 4.77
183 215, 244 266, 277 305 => -4.96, 4.49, 3.44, 3.85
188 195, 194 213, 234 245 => -0.66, 4.24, 4.85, 4.39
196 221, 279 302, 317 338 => 7.94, 4.78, 5.38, 5.2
